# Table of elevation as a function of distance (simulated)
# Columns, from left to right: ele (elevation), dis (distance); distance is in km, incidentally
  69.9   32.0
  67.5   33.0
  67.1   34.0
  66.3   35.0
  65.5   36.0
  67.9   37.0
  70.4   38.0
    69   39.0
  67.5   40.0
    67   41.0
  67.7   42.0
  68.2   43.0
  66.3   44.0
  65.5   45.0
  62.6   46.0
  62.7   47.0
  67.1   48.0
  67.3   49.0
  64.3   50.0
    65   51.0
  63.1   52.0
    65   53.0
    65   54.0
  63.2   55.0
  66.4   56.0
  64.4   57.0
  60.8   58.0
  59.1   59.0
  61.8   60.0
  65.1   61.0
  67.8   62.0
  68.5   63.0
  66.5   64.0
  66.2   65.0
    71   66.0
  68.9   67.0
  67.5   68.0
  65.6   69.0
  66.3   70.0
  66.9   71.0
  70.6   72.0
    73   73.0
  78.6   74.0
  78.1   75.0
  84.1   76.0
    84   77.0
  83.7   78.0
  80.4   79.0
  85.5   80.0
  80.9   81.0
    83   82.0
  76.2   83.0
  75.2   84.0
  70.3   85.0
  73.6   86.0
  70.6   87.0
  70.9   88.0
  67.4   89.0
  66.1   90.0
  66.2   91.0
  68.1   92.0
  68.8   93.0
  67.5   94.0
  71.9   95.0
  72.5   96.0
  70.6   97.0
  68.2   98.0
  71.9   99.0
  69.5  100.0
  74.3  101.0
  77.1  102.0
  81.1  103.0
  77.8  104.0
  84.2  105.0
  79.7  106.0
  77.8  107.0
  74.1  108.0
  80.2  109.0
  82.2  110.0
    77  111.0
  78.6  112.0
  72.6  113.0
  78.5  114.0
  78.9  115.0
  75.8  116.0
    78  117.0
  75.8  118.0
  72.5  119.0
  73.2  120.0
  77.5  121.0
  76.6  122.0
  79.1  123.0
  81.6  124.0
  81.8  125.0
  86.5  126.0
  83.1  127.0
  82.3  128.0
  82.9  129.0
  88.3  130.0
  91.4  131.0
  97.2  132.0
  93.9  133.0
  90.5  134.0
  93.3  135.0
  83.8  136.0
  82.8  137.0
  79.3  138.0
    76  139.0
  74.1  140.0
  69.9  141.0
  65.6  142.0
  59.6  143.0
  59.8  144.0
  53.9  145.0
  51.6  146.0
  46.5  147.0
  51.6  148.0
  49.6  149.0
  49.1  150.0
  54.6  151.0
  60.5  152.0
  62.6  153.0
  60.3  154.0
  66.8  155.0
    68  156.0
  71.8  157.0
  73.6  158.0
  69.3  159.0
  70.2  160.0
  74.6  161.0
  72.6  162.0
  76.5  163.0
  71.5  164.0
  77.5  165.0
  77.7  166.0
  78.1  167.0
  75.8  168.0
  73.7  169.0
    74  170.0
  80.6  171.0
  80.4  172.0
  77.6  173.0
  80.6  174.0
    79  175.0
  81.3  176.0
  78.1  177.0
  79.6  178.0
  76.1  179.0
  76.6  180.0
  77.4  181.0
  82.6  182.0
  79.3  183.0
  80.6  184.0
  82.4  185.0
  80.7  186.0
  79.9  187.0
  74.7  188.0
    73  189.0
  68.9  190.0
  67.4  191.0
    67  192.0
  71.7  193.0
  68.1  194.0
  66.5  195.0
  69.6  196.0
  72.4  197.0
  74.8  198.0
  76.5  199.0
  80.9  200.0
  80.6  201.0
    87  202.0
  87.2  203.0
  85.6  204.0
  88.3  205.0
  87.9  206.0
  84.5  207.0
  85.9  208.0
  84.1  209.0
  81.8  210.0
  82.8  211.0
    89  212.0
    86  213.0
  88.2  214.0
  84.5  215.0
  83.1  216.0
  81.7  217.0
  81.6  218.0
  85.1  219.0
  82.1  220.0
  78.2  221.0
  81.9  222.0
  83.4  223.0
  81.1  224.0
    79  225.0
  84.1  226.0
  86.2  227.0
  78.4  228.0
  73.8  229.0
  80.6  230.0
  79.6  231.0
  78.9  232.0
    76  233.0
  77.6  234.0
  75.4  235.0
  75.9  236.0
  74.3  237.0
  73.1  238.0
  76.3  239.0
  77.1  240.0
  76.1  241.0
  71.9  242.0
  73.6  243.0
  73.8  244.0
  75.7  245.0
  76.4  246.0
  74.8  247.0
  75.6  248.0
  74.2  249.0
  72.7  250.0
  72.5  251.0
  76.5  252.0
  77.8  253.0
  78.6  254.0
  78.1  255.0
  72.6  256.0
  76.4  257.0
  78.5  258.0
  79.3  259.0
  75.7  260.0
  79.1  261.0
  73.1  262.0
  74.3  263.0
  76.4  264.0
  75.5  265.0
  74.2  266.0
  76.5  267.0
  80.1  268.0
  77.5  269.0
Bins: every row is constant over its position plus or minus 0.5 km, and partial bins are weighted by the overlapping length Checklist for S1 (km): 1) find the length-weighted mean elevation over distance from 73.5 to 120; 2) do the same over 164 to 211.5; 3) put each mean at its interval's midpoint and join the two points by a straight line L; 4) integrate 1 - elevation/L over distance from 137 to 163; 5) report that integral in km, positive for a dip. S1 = 4.3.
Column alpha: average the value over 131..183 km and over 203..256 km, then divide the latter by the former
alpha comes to 1.1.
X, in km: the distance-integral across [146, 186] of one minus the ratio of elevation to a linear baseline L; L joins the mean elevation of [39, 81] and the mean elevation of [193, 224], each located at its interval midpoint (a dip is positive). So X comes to 3.3 km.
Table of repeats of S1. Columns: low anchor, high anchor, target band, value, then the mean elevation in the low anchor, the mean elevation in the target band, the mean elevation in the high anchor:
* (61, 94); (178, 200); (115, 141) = -2.9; 72.6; 82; 74.8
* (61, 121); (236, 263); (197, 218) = -2.4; 74.1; 83.7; 75.5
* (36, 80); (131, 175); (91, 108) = -0.9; 68.5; 73.6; 71.4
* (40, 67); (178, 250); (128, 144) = -2.0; 65.4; 81.2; 78.7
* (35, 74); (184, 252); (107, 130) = -2.5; 66.4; 78.8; 78.5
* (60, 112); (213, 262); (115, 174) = 1.3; 73.5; 73.6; 78.1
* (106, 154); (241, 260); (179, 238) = -3.4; 74.2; 79.4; 75.5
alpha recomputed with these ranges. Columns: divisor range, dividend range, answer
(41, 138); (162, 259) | 1.06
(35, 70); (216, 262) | 1.18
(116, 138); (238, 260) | 0.91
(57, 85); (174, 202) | 1.05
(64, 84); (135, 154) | 0.85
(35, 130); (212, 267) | 1.08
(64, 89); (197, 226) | 1.12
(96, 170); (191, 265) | 1.06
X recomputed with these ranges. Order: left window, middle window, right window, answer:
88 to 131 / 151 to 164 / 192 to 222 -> 1.7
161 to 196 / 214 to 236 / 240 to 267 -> -1.4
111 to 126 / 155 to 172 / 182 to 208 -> 0.8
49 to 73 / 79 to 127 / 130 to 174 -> -5.0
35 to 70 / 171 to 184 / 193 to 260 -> -0.7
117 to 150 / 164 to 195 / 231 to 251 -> -0.5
